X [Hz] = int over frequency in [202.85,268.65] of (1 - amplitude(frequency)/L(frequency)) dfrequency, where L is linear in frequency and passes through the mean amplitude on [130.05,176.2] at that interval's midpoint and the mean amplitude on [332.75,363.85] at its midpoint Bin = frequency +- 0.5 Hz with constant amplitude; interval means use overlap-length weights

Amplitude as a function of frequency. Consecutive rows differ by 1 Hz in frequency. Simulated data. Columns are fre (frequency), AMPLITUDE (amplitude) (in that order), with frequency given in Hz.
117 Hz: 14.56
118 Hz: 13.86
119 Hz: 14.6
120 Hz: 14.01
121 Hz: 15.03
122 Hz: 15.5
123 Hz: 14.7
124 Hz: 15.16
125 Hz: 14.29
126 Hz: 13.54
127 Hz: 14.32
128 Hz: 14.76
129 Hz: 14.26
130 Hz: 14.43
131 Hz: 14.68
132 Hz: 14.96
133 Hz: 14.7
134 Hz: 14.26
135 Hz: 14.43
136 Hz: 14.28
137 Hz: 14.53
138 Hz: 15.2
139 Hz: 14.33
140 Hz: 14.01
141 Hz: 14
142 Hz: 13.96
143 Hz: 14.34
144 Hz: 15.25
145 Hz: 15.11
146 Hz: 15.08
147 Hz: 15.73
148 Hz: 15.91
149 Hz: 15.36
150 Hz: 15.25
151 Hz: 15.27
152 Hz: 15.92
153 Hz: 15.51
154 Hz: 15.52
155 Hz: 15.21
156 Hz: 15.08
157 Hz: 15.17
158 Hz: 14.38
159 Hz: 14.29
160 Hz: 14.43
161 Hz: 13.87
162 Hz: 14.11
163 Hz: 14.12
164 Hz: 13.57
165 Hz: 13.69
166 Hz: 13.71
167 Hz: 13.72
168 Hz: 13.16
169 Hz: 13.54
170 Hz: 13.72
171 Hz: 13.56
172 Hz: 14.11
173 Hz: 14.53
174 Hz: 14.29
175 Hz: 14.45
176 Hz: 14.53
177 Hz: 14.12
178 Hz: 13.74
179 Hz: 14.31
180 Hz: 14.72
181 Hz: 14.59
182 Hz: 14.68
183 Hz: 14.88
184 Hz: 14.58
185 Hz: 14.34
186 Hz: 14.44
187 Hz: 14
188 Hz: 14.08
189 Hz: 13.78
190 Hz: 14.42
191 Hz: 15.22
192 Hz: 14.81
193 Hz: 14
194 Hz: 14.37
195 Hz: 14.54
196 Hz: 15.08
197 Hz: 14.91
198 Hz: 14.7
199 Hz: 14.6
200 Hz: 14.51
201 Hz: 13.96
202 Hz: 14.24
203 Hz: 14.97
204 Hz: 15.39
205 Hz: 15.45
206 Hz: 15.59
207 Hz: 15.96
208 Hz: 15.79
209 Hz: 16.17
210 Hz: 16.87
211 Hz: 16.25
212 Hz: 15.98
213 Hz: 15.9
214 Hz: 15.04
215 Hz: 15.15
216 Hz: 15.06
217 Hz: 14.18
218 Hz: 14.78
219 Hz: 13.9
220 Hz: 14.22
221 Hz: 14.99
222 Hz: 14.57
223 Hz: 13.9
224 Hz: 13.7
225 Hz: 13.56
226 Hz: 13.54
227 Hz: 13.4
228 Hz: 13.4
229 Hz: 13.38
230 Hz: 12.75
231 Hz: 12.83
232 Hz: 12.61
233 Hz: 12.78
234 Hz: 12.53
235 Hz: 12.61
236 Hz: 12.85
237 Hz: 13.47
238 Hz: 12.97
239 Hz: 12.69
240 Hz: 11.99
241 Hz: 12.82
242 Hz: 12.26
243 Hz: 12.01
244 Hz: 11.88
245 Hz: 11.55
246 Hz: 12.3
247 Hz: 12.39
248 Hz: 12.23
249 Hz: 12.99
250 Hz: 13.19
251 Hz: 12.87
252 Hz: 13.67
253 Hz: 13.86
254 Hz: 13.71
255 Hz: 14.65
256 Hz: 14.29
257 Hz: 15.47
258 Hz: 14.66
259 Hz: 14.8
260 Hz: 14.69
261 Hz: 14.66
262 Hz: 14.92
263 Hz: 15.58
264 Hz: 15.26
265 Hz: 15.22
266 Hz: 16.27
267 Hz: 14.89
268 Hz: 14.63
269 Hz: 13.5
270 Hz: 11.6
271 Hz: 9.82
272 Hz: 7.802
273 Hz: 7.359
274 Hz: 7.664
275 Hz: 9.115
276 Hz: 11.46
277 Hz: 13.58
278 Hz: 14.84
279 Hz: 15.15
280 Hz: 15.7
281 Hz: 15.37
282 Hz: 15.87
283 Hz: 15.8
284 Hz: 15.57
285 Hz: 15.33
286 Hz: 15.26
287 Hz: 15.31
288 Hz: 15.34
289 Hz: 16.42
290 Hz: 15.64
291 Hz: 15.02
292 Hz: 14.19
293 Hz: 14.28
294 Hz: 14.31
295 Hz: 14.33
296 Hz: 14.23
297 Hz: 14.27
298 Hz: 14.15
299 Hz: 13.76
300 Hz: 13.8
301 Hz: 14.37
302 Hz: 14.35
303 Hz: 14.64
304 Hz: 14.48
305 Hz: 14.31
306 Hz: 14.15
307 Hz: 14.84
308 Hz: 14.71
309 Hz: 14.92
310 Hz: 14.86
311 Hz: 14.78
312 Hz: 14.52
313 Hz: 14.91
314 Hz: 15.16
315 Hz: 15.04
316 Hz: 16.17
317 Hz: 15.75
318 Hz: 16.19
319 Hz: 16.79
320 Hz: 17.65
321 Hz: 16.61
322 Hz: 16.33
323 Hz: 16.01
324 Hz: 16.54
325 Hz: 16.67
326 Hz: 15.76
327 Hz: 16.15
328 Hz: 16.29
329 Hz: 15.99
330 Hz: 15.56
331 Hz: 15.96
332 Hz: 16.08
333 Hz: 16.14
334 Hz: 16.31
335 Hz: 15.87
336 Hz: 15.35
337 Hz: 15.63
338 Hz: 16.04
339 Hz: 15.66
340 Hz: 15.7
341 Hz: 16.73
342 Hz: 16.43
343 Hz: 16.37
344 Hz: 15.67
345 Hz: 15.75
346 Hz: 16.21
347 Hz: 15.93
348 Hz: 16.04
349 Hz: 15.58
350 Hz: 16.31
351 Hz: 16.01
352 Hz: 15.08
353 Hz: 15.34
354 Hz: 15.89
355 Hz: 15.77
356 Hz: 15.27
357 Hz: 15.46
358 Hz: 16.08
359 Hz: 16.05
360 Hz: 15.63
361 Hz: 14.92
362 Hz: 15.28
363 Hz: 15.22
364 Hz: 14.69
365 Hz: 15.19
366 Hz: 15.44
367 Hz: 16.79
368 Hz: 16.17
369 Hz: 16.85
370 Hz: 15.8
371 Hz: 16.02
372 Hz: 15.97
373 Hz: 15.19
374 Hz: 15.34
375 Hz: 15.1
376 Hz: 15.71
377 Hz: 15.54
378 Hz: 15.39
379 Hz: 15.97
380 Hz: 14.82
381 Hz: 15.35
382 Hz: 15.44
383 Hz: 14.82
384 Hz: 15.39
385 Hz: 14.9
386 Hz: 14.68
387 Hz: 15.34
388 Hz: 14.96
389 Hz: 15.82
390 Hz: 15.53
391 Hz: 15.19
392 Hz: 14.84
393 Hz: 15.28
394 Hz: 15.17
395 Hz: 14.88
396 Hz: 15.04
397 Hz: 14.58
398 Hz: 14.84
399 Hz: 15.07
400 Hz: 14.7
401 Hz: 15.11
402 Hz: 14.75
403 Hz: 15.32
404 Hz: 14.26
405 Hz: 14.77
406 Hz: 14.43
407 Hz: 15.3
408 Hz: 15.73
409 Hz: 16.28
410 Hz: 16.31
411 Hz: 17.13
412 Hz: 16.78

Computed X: 4.3 Hz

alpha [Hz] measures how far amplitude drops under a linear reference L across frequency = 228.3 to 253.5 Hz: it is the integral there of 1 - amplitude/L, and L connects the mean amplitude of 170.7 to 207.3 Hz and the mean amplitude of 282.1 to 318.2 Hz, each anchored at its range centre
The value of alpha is 3.42 Hz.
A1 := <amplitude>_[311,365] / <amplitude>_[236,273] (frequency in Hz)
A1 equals 1.2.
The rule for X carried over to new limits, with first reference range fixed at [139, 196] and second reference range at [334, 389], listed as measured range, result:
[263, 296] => 2.9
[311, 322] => -0.3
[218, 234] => 1.4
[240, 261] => 2.3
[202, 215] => -0.9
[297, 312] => 0.9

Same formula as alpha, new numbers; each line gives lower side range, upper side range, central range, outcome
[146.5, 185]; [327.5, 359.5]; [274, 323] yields 2.3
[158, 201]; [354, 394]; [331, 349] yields -0.9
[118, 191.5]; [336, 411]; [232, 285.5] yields 6.0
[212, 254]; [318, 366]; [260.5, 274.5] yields 1.3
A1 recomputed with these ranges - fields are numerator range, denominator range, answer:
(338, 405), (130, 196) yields 1.07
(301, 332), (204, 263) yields 1.11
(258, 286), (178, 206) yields 0.93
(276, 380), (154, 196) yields 1.08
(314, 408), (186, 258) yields 1.11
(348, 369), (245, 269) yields 1.11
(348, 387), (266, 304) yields 1.13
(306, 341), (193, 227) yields 1.06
